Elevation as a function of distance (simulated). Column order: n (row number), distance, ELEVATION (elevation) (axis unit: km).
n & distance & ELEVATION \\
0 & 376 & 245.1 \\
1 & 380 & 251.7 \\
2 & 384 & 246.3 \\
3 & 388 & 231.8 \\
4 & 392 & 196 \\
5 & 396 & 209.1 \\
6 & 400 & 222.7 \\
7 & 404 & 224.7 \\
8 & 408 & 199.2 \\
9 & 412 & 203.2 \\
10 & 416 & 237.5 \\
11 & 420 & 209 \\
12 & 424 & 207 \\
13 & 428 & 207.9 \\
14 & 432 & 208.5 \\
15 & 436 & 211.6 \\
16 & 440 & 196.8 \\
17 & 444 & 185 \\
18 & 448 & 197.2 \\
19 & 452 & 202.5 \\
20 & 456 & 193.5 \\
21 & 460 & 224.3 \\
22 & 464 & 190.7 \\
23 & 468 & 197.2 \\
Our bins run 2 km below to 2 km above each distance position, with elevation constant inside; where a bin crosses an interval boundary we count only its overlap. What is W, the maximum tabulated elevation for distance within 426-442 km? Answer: 211.6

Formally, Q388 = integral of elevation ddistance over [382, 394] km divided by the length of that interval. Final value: 225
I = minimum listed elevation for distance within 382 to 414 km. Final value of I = 196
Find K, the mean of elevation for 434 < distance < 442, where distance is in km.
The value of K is 204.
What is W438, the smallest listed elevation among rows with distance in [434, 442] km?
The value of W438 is 196.8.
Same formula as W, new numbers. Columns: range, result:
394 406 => 224.7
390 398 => 209.1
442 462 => 224.3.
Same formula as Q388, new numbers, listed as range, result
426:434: 208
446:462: 204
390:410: 210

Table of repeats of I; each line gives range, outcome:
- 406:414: 199.2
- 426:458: 185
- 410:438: 203.2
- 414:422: 209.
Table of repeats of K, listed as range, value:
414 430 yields 215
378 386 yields 249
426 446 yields 202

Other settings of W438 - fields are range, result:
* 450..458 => 193.5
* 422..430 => 207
